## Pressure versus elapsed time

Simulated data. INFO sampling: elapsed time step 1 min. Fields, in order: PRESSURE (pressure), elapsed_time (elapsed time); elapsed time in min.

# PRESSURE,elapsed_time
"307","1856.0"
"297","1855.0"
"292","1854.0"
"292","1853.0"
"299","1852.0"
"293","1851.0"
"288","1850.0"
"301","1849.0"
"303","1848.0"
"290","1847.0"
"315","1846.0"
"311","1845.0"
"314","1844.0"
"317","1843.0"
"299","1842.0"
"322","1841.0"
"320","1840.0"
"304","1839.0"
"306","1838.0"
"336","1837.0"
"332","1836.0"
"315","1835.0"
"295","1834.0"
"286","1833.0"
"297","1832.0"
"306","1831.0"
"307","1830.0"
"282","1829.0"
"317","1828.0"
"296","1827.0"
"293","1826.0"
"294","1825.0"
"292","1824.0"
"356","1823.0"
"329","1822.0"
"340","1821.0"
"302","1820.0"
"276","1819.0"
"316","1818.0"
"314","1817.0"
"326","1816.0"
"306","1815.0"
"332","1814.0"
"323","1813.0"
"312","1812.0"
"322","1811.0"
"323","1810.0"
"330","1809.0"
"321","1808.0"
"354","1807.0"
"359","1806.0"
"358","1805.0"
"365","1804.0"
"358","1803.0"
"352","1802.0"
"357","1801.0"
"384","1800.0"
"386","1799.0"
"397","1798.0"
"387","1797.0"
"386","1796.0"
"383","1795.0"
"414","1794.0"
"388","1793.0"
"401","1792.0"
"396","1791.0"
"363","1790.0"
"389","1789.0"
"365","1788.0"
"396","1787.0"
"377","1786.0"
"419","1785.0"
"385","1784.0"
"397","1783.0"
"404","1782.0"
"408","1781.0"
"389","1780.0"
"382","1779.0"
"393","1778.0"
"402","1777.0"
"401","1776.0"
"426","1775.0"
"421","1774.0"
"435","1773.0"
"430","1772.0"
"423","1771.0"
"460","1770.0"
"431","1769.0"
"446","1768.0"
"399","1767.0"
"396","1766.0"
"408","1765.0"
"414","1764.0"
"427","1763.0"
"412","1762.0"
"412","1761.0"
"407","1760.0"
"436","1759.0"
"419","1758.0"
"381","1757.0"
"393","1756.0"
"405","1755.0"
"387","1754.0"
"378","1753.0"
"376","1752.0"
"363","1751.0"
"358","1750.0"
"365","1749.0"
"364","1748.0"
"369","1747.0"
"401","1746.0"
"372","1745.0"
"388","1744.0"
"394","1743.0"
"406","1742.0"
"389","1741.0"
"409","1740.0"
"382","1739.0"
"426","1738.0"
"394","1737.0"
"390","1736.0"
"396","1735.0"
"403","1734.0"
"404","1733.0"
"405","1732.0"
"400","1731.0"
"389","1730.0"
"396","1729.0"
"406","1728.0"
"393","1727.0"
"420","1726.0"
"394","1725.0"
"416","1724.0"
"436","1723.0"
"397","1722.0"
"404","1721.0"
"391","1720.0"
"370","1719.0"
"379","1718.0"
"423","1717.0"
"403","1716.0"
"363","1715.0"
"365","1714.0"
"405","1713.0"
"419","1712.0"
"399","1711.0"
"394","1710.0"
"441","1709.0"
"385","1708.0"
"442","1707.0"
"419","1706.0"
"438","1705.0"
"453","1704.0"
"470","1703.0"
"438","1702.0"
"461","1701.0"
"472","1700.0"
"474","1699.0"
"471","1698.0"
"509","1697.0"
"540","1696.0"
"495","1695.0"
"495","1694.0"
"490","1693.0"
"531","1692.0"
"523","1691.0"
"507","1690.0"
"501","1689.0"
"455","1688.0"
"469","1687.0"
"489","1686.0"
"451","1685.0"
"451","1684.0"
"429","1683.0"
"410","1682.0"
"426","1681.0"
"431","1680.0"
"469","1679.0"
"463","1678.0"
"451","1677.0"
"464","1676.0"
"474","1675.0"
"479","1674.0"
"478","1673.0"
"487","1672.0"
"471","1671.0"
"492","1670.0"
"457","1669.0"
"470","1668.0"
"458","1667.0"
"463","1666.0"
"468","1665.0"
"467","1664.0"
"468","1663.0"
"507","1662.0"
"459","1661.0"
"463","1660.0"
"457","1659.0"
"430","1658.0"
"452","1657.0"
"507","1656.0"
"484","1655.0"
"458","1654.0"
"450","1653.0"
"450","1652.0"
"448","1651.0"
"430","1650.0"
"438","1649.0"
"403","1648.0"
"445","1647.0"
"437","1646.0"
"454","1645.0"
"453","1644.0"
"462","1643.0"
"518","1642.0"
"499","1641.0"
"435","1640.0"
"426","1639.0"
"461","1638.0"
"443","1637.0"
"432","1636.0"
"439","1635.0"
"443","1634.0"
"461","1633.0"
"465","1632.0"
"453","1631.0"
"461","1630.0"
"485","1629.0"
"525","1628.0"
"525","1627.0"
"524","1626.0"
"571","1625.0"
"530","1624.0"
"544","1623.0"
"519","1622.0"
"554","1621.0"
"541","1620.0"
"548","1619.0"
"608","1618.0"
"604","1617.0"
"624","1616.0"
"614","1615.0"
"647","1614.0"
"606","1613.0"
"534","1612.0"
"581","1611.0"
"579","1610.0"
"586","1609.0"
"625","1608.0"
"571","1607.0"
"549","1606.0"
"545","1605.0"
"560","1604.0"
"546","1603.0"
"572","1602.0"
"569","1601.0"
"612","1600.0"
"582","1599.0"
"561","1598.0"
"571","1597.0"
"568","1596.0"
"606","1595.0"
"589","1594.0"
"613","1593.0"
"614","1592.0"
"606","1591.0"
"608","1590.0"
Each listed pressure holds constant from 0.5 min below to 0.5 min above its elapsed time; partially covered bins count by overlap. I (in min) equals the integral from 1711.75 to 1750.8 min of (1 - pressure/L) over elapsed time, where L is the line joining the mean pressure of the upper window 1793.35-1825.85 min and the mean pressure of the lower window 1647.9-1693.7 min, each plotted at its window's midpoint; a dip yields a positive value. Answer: 1.7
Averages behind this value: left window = 465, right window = 342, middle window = 394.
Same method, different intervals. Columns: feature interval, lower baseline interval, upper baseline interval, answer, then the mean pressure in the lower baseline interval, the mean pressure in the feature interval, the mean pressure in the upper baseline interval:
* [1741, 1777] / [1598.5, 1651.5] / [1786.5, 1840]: -1.2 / 519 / 403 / 338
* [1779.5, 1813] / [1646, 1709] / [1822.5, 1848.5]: -2.5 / 464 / 373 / 308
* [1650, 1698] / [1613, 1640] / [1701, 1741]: -1.0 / 517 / 471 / 407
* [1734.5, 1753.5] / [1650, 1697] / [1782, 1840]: 0.9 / 470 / 385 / 342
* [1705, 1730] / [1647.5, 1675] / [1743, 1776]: 1.5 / 463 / 403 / 403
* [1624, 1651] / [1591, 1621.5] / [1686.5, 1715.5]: 3.8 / 583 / 466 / 456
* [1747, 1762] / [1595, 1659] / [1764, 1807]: 1.1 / 515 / 389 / 395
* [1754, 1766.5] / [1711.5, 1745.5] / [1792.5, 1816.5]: -0.9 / 398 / 408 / 355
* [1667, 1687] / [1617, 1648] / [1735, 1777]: -0.1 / 489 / 460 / 402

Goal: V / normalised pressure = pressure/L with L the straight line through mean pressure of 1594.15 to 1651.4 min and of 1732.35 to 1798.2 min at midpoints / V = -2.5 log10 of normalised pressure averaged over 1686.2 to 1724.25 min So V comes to 0.02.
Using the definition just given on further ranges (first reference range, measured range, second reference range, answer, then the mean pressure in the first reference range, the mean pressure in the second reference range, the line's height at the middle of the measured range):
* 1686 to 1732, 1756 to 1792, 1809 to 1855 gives -0.11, 437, 309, 369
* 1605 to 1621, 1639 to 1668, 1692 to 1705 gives 0.17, 585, 481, 536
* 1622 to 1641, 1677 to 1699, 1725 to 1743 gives -0.09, 481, 400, 436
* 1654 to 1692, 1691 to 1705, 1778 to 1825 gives -0.09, 468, 359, 447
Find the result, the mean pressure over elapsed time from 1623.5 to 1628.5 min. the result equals 535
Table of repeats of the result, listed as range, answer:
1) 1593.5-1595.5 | 598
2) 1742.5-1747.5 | 385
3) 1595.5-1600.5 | 579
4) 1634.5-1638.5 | 444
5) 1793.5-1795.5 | 398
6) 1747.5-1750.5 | 362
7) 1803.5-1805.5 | 362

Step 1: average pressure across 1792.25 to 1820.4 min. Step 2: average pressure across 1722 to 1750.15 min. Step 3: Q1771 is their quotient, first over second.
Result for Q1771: 0.88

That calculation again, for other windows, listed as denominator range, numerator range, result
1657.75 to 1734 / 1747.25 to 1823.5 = 0.85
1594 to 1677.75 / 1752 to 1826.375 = 0.74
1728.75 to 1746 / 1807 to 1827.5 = 0.80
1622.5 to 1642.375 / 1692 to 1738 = 0.88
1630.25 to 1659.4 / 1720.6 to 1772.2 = 0.89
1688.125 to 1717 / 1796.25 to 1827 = 0.74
